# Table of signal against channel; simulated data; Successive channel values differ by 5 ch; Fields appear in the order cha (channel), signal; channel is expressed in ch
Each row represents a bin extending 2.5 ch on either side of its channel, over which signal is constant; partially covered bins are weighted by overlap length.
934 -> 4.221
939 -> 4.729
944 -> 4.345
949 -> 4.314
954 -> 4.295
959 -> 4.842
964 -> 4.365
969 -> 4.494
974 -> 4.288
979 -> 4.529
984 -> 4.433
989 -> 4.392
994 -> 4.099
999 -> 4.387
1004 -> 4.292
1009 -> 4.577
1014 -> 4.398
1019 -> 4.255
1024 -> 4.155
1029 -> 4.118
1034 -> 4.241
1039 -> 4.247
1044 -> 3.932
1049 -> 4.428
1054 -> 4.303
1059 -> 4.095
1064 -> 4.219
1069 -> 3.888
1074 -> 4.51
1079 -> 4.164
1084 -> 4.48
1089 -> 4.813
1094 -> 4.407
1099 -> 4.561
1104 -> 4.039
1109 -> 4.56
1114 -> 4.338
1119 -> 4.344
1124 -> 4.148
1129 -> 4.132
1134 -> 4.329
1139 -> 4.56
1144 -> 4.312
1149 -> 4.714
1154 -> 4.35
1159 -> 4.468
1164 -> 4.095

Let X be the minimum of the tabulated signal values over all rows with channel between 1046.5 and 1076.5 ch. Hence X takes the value 3.888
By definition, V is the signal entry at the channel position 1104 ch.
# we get 4.039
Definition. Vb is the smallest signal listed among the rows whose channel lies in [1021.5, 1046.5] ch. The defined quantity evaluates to 3.932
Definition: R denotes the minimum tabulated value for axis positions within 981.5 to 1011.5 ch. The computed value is 4.099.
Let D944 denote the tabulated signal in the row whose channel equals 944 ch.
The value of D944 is 4.345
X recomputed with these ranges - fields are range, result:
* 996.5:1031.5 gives 4.118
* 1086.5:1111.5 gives 4.039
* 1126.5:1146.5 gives 4.132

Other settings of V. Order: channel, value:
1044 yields 3.932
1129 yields 4.132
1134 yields 4.329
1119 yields 4.344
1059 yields 4.095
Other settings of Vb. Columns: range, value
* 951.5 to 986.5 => 4.288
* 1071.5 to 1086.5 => 4.164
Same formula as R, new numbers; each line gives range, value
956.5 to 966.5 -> 4.365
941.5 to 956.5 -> 4.295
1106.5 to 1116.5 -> 4.338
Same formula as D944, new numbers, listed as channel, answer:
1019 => 4.255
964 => 4.365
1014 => 4.398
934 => 4.221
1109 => 4.56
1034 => 4.241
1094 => 4.407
